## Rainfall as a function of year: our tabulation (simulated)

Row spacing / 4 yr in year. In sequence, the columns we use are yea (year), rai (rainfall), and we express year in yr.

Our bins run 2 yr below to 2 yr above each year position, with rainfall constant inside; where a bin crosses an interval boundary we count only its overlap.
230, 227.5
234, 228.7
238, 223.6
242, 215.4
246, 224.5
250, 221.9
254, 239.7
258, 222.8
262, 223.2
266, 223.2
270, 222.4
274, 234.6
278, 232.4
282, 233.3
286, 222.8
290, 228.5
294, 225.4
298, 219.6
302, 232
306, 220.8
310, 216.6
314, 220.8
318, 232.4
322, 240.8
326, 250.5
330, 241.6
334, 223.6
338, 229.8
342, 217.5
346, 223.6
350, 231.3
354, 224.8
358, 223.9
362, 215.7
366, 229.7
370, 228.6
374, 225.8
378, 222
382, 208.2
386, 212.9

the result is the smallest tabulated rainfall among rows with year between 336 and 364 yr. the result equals 215.7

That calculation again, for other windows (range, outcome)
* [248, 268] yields 221.9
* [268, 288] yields 222.4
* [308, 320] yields 216.6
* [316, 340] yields 223.6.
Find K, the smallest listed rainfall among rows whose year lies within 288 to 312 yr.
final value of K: 216.6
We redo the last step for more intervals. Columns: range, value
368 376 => 225.8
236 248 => 215.4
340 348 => 217.5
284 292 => 222.8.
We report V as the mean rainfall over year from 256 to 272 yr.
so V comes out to 223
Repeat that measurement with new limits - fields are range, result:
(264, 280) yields 228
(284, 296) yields 226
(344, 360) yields 226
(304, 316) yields 219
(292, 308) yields 224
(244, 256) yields 229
